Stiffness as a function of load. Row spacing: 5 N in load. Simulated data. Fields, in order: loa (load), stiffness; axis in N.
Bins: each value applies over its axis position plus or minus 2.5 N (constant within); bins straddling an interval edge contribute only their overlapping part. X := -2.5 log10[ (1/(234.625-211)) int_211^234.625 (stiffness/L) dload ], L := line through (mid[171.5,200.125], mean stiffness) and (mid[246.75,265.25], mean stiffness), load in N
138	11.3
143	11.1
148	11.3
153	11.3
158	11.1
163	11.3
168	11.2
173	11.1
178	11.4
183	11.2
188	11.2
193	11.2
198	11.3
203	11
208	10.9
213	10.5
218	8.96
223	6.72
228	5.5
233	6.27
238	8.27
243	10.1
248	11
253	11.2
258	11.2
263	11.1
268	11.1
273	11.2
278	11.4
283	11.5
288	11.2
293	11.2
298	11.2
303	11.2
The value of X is 0.42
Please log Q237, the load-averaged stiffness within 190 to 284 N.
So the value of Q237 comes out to 10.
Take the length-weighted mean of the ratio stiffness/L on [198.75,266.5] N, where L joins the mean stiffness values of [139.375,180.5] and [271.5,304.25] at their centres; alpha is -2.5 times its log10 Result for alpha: 0.18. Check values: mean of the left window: 11.2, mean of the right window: 11.3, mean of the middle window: 9.51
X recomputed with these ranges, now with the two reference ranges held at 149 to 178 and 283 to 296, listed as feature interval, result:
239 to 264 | 0.049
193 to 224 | 0.110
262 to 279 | 0.006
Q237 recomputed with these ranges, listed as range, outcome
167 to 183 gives 11.2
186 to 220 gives 10.7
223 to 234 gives 6.02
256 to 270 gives 11.1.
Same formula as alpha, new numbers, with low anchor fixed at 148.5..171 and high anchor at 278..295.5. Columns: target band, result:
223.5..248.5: 0.389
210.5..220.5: 0.159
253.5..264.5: 0.013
